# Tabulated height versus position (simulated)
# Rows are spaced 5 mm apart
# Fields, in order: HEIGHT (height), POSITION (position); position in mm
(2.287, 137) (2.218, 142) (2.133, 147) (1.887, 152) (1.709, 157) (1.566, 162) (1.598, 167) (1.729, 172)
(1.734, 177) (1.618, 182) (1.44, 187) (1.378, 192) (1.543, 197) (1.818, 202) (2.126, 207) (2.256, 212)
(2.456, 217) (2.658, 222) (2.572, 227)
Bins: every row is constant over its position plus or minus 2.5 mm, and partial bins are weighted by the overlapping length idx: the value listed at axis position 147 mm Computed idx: 2.133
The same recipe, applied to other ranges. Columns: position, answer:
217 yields 2.456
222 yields 2.658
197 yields 1.543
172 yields 1.729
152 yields 1.887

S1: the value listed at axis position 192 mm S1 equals 1.378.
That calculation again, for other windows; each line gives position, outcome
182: 1.618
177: 1.734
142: 2.218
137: 2.287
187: 1.44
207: 2.126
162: 1.566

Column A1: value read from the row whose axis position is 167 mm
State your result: 1.598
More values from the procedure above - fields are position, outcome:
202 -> 1.818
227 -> 2.572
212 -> 2.256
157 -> 1.709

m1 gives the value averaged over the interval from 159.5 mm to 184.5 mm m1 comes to 1.65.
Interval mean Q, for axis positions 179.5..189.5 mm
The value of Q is 1.53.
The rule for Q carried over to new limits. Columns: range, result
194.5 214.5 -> 1.94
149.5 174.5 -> 1.7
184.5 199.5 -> 1.45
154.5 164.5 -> 1.64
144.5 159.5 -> 1.91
